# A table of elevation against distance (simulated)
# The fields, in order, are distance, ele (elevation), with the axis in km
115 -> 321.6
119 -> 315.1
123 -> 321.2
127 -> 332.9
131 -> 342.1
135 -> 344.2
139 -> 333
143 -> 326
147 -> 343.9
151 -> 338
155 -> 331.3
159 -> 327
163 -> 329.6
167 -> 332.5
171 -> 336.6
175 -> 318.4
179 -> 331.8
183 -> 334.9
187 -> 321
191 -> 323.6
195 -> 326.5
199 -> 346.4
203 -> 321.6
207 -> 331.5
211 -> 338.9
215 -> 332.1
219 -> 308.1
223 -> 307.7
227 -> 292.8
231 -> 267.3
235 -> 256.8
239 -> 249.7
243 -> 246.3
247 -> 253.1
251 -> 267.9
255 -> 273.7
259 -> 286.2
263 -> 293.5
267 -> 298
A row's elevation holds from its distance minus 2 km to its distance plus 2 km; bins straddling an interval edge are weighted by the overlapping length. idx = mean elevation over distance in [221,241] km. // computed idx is 275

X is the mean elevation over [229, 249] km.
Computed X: 255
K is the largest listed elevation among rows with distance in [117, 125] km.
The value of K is 321.2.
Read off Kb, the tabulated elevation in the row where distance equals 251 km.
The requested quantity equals 267.9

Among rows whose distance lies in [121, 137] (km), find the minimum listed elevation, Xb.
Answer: 321.2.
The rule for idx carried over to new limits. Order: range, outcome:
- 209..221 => 326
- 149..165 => 331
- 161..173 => 333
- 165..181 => 330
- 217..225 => 308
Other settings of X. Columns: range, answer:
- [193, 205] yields 332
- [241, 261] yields 265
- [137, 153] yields 335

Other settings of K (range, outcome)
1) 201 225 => 338.9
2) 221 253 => 307.7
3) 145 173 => 343.9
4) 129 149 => 344.2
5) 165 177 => 336.6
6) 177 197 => 334.9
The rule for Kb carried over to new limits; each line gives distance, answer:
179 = 331.8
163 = 329.6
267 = 298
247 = 253.1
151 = 338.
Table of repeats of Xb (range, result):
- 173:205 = 318.4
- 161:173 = 329.6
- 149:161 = 327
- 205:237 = 256.8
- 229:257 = 246.3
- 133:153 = 326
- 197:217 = 321.6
